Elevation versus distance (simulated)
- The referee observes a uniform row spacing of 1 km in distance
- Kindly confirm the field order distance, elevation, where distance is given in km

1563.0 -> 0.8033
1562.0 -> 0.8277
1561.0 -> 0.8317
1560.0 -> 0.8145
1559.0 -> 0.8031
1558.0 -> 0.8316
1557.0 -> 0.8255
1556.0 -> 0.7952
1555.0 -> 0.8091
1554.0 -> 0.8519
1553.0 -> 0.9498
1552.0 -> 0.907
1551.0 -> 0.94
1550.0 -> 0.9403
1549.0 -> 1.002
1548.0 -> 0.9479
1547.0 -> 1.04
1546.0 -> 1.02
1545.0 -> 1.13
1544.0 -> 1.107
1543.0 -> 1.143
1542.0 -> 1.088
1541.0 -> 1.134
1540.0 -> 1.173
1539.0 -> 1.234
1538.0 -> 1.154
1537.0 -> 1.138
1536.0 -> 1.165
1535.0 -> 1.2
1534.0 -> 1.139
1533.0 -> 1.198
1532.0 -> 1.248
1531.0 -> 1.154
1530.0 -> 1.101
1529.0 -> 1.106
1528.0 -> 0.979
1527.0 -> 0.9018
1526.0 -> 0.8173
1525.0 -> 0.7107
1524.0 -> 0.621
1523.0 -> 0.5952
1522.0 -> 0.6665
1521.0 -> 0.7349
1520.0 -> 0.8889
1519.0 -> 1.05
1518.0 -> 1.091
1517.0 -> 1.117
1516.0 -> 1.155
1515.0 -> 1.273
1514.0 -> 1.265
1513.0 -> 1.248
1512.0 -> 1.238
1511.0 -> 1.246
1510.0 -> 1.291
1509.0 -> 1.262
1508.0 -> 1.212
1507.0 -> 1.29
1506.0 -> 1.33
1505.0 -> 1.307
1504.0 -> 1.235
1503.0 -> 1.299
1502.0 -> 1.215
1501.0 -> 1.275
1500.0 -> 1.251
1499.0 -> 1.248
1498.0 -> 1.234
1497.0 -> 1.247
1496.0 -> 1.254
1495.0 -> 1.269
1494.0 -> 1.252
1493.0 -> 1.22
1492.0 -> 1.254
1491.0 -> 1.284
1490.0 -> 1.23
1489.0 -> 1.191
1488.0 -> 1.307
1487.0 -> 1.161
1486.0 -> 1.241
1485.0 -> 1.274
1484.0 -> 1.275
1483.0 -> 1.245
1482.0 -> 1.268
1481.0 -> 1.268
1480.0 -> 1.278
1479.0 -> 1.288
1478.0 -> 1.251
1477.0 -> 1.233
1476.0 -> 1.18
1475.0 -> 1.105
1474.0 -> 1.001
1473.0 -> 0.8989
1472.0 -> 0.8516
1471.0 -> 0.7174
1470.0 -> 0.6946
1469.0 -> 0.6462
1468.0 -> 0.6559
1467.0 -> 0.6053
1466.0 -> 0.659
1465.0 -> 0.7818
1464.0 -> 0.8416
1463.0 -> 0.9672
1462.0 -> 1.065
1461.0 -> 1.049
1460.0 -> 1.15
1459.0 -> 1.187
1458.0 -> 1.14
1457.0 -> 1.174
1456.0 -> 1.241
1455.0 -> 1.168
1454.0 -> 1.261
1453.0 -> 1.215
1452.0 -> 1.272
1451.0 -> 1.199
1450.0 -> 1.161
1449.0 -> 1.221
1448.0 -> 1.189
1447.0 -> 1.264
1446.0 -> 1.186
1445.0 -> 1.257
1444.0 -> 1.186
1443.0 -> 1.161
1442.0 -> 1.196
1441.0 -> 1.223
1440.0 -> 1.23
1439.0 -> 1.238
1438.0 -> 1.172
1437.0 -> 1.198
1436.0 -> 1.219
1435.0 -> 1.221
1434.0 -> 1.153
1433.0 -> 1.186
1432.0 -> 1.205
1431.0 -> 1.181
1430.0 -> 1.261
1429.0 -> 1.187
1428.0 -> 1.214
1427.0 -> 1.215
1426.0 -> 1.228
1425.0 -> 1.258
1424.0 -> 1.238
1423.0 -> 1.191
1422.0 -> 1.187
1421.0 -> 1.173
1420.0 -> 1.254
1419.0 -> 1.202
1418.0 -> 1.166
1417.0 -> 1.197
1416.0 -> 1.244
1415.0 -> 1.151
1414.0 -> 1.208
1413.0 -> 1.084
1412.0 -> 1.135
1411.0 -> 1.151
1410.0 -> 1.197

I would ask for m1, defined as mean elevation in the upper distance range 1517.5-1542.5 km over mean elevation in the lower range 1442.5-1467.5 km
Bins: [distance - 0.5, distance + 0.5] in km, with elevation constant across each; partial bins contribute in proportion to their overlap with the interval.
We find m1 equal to 0.92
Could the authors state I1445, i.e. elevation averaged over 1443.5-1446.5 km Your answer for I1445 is 1.21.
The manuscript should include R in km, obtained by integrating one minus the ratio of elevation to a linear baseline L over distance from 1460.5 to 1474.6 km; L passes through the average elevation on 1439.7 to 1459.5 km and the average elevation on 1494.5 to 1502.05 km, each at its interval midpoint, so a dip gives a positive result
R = 4.7 km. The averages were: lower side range 1.21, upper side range 1.25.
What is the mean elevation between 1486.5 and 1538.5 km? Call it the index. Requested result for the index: 1.14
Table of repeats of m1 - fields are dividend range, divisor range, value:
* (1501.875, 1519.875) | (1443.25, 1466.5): 1.09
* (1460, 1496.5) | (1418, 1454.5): 0.89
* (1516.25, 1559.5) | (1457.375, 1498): 0.91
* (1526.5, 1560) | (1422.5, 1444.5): 0.85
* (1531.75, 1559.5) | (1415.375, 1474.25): 0.93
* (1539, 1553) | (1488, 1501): 0.84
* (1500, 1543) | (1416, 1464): 0.93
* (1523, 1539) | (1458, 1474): 1.20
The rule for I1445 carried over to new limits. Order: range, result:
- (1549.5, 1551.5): 0.94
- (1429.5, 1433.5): 1.21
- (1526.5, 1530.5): 1.02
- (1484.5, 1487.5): 1.23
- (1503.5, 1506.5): 1.29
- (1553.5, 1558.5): 0.823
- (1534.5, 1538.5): 1.16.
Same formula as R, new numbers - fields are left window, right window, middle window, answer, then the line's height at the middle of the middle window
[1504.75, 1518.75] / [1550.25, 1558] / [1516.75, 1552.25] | 0.3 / 1.04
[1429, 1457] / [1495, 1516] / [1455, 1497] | 4.9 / 1.24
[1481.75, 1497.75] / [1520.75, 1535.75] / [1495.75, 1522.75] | -1.8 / 1.1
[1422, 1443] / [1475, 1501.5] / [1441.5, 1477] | 5.2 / 1.23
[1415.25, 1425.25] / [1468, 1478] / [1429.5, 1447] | -1.5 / 1.11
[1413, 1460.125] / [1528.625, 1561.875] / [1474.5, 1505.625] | -3.7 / 1.12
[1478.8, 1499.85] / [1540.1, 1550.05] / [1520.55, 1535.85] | 2.3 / 1.12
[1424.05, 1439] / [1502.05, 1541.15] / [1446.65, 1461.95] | -0.1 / 1.18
